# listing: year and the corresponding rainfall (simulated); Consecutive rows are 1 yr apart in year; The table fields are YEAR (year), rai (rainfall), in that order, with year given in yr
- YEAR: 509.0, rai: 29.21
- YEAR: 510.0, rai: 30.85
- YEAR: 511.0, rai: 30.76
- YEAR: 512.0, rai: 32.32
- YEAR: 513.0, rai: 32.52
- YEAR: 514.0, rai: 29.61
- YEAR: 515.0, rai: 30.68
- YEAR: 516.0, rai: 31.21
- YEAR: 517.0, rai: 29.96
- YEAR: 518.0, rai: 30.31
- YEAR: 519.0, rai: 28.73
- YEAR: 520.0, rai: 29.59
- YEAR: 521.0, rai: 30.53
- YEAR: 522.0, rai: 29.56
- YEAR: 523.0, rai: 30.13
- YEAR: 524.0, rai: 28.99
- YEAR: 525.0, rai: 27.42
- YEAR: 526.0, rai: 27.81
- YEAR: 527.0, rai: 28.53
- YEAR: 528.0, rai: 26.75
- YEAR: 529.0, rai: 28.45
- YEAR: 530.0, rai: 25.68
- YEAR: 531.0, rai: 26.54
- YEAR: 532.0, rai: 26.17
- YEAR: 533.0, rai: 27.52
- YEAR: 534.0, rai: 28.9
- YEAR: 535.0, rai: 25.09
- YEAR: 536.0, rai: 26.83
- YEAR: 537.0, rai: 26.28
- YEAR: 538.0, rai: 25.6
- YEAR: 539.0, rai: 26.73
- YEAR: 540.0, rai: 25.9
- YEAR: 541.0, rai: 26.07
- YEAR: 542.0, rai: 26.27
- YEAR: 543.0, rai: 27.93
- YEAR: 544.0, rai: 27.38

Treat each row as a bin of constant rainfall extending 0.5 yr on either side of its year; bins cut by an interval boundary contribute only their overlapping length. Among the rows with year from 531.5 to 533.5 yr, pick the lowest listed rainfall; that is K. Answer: 26.17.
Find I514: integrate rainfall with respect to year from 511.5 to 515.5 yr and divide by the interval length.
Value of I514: 31.3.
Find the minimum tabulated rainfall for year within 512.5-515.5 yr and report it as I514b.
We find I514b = 29.61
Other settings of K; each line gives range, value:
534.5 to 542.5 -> 25.09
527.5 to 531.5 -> 25.68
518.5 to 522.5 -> 28.73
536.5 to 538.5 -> 25.6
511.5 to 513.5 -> 32.32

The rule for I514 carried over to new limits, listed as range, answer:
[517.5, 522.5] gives 29.7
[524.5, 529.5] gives 27.8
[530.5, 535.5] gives 26.8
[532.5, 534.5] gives 28.2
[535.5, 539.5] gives 26.4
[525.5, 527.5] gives 28.2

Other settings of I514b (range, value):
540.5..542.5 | 26.07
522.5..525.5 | 27.42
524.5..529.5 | 26.75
